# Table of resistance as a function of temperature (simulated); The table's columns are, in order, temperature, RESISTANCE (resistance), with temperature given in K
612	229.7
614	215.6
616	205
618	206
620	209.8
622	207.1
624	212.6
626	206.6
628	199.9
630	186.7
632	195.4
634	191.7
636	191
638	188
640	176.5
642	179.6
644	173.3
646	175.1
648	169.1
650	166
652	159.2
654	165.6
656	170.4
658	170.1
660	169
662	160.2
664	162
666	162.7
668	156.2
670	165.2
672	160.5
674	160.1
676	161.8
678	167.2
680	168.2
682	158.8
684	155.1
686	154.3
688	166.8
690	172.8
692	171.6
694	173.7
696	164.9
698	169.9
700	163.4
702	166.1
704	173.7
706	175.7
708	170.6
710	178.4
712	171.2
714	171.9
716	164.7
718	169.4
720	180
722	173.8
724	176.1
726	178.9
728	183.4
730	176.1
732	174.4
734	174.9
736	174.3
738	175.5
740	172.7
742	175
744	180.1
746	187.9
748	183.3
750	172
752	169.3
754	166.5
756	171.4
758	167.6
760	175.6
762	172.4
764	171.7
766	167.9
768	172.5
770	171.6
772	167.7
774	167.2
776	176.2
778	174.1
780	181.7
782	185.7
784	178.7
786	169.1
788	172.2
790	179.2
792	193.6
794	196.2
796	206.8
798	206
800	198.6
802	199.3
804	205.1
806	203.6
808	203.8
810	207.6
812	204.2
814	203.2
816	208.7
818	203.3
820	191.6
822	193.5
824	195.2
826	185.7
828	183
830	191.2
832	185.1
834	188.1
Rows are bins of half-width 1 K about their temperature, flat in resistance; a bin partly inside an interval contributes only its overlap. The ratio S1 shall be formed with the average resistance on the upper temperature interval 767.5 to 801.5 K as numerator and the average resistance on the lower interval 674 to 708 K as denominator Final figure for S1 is 1.1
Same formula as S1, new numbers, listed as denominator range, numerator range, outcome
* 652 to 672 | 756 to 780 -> 1.05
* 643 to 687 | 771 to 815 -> 1.16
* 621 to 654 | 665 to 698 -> 0.88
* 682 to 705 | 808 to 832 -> 1.18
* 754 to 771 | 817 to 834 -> 1.12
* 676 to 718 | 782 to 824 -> 1.17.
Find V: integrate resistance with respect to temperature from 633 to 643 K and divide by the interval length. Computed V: 185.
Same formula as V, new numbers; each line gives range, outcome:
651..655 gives 162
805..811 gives 205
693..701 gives 168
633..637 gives 191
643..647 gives 174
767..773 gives 171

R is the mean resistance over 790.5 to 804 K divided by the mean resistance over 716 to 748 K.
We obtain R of 1.1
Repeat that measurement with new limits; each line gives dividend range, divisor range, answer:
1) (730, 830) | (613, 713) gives 1.05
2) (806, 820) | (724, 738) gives 1.15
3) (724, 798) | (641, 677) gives 1.07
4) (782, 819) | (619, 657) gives 1.06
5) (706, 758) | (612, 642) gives 0.87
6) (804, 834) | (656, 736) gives 1.17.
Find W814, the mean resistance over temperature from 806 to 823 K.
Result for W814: 202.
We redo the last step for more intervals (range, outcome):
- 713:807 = 179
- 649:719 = 166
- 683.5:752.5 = 173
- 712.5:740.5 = 175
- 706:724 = 173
